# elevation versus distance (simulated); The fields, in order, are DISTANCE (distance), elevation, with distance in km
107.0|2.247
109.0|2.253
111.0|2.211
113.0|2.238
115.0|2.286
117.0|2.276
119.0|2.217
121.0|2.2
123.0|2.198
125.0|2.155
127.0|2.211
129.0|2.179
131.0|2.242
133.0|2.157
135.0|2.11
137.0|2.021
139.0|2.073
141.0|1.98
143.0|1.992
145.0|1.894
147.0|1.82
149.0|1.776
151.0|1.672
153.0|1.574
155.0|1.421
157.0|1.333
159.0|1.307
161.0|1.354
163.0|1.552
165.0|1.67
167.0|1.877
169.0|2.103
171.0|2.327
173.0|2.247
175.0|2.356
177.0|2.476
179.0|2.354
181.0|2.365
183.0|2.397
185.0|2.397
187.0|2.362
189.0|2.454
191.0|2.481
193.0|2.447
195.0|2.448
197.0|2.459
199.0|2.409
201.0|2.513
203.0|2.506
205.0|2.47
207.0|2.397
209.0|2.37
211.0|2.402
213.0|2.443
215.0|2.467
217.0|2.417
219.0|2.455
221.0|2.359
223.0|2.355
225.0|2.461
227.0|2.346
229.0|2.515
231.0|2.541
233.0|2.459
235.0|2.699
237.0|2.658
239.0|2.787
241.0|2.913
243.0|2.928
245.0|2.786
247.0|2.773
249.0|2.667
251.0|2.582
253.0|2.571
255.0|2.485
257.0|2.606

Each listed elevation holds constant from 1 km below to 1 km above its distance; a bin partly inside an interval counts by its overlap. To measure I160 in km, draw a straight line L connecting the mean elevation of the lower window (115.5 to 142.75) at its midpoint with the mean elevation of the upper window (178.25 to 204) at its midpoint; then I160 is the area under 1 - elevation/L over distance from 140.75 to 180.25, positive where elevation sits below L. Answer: 7.6 km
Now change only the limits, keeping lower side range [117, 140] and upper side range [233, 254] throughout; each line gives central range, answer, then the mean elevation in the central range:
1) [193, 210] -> 0.5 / 2.45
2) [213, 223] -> 0.7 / 2.42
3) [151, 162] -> 4.2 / 1.42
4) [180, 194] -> 0.2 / 2.41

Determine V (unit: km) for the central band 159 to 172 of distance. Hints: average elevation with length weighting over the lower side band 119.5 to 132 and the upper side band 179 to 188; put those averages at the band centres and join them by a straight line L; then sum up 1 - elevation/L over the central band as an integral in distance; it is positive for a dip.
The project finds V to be 3.1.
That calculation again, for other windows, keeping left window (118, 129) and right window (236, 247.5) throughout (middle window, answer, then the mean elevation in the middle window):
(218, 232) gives 1.49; 2.43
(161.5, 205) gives 3.83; 2.29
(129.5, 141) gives 0.73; 2.11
